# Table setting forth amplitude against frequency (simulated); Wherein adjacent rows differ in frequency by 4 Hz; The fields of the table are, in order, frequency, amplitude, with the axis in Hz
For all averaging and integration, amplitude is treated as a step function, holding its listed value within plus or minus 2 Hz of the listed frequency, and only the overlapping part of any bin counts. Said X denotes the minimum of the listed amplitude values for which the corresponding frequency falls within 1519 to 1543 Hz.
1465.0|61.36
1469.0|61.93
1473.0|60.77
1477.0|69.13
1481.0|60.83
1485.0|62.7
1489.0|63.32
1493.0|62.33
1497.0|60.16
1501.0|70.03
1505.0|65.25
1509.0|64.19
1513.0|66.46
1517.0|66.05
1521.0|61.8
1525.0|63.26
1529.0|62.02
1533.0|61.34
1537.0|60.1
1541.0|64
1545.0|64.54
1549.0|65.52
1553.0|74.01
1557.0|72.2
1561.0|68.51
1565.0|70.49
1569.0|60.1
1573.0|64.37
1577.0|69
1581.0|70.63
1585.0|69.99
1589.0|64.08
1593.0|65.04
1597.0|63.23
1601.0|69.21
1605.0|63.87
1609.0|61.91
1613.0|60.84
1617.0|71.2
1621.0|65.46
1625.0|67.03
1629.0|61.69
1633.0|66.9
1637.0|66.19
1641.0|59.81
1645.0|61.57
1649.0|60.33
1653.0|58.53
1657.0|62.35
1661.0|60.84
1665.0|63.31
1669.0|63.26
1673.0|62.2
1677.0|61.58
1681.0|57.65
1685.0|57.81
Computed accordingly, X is 60.1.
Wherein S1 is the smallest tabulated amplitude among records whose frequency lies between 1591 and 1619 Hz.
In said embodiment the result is 60.84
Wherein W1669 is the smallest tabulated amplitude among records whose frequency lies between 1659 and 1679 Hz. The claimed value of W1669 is 60.84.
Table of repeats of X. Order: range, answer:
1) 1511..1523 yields 61.8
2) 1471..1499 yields 60.16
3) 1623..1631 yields 61.69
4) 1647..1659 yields 58.53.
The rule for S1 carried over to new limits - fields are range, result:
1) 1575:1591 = 64.08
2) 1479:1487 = 60.83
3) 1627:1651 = 59.81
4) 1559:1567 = 68.51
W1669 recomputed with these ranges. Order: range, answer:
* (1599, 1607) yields 63.87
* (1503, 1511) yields 64.19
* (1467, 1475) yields 60.77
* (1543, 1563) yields 64.54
